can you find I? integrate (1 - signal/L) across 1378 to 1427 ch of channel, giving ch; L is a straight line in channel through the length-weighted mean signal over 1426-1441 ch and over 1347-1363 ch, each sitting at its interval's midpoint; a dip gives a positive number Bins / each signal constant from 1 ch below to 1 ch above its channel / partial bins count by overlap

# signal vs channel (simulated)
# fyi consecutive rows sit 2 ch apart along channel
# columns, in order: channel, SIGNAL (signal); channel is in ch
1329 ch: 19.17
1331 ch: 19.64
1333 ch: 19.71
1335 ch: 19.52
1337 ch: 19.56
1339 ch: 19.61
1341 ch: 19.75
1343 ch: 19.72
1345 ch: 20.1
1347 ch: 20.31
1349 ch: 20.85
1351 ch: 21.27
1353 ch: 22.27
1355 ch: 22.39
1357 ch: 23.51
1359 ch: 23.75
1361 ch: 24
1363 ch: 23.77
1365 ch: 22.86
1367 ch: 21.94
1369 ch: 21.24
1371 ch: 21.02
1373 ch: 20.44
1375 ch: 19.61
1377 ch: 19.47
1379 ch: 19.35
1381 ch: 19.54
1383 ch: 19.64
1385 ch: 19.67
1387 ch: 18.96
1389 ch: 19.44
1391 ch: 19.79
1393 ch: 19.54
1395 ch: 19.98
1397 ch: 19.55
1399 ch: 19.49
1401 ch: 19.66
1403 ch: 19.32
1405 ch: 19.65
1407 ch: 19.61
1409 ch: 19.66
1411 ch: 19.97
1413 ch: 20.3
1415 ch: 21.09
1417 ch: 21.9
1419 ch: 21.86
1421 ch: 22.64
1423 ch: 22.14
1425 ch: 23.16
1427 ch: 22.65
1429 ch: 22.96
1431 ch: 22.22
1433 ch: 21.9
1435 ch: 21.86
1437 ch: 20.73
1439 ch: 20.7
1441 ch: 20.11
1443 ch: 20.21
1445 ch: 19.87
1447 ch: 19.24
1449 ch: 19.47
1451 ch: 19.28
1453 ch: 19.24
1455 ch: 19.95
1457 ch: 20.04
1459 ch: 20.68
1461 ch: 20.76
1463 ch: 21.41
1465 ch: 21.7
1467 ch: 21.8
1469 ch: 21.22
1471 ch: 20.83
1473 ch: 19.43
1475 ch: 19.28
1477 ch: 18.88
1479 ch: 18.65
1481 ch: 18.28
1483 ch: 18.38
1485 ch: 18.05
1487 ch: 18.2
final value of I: 3.9 ch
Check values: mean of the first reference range 22.5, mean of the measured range 20.3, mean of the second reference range 21.7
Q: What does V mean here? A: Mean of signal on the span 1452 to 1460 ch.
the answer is 20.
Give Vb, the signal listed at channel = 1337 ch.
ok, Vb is 19.56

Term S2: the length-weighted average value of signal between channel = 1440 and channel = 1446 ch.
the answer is 20.1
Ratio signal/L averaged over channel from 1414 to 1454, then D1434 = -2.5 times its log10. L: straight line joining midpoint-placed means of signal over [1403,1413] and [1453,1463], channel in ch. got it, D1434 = -0.06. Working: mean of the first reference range 19.7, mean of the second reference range 20.4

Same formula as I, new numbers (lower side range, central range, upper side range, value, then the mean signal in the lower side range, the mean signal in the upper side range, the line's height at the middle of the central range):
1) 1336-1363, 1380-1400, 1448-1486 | 1.3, 21.4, 19.9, 20.9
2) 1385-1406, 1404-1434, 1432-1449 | -2.1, 19.5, 20.5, 20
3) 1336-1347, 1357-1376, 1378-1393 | -2.4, 19.8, 19.5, 19.6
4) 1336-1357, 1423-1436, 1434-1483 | -1.4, 20.7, 20.1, 20.3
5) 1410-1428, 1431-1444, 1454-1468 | 0.2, 21.7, 20.9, 21.4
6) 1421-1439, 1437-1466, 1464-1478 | 1.4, 22.1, 20.4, 21.3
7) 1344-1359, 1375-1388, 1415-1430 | 1.5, 21.7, 22.4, 22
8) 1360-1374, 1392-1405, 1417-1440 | 1.5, 22.2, 22.1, 22.1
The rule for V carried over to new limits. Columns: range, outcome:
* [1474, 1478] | 19.1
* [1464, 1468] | 21.8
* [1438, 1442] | 20.4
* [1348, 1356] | 21.7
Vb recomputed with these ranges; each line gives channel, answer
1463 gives 21.41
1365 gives 22.86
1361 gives 24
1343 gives 19.72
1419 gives 21.86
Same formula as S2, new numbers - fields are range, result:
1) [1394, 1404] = 19.6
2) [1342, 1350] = 20.2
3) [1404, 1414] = 19.8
